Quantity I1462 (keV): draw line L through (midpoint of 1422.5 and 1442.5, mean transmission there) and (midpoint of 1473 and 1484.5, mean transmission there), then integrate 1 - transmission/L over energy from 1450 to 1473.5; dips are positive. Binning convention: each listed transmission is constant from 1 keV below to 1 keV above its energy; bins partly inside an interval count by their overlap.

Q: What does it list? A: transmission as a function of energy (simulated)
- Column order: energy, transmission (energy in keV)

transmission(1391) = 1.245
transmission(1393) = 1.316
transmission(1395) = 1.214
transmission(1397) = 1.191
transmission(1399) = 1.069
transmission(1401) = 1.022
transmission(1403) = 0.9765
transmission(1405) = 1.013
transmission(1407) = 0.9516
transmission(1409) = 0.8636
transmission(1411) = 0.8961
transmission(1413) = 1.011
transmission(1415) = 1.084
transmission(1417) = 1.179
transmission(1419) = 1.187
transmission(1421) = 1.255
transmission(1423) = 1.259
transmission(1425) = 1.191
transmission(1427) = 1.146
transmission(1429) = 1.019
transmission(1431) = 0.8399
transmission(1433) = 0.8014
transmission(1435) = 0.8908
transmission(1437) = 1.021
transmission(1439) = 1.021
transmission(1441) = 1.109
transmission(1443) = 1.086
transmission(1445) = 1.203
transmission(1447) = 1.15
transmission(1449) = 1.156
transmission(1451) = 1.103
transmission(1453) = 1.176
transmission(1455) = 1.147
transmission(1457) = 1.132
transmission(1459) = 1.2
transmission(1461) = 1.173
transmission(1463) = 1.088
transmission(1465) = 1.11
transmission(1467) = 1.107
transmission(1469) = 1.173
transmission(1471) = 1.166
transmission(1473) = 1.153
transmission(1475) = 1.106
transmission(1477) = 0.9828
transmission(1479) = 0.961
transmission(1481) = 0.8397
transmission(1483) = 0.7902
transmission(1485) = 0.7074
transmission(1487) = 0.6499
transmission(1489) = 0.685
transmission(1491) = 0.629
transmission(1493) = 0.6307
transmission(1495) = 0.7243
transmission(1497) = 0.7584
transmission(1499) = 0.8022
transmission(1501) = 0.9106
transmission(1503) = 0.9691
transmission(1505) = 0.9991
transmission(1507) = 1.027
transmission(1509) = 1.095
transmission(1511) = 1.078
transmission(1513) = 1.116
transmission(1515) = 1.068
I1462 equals -4.1 keV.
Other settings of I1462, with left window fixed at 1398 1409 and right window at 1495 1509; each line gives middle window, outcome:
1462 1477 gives -2.90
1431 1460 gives -3.62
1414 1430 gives -3.06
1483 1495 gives 3.19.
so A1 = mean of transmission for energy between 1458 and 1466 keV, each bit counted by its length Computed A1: 1.14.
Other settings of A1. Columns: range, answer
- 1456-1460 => 1.17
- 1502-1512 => 1.03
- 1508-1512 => 1.09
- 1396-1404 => 1.06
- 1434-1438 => 0.956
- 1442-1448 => 1.15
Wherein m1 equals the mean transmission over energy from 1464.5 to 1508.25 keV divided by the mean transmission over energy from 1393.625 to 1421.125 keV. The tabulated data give 0.8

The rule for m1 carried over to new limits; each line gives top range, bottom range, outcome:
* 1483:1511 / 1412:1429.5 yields 0.71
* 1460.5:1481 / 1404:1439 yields 1.05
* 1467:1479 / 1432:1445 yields 1.10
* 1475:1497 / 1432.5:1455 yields 0.72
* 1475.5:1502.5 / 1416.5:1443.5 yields 0.73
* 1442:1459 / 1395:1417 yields 1.12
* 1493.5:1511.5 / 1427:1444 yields 0.93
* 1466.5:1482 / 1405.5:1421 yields 1.02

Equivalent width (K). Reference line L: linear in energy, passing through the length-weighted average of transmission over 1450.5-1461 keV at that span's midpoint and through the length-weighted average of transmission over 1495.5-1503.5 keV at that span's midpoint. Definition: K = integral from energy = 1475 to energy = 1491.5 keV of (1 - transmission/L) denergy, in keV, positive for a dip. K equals 2.7 keV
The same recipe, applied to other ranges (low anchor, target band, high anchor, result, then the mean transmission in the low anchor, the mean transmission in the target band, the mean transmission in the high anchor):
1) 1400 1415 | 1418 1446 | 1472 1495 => -4.53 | 0.97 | 1.07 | 0.826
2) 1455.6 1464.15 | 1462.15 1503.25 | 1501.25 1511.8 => 7.19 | 1.15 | 0.9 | 1.02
